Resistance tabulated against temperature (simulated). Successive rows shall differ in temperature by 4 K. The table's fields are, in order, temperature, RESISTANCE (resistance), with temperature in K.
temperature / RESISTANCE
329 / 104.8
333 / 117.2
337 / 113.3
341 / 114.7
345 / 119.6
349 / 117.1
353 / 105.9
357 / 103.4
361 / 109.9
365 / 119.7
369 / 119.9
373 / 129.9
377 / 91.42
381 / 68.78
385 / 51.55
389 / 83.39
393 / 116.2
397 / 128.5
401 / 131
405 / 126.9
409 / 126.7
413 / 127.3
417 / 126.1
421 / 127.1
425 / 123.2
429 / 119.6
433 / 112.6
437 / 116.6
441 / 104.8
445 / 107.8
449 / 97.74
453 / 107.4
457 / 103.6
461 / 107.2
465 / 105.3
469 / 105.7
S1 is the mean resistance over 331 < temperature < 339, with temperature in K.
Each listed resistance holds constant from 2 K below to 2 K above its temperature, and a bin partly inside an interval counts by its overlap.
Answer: 115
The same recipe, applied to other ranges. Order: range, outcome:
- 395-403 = 130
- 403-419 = 127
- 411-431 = 125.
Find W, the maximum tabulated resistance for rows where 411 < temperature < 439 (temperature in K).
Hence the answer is 127.3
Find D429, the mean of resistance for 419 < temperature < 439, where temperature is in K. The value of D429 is 120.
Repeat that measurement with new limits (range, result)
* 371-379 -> 111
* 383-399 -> 94.9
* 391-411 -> 126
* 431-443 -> 111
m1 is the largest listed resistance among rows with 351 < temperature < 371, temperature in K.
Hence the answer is 119.9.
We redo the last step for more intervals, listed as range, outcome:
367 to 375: 129.9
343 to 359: 119.6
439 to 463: 107.8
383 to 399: 128.5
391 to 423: 131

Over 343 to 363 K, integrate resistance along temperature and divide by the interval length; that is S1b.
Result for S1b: 111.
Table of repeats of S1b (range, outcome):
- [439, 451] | 103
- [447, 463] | 104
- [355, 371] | 113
